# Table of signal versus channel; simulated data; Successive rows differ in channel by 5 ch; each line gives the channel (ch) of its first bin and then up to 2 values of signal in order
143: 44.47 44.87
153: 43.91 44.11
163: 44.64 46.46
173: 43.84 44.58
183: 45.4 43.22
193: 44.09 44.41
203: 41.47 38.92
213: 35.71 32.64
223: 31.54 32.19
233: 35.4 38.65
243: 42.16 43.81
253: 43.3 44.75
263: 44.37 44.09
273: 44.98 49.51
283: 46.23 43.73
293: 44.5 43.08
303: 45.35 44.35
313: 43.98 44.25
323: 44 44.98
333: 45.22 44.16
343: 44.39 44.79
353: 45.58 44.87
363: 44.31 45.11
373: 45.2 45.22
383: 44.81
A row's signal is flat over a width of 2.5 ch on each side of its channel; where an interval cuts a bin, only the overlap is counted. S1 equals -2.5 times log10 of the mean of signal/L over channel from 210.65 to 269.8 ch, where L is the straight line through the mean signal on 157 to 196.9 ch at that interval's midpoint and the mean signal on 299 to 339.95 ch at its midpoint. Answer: 0.144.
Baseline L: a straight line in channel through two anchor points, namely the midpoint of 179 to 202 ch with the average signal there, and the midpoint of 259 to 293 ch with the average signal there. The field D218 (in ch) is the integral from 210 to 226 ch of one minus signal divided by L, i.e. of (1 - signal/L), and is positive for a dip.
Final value 4.0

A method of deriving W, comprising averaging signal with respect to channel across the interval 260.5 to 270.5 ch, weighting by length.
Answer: 44.2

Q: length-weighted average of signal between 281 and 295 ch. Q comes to 44.8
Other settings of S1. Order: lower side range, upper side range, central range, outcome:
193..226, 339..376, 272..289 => -0.129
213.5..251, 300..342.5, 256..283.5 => -0.143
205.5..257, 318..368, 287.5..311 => -0.058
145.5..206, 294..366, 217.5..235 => 0.323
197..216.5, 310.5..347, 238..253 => -0.034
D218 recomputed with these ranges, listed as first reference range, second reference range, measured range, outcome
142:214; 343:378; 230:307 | 1.2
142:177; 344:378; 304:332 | 0.3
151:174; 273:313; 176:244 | 8.5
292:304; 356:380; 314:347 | 0.0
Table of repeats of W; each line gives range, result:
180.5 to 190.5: 44.3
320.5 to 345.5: 44.5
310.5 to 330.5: 44.3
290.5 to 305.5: 44.3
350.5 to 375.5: 45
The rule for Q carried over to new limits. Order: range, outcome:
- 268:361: 44.9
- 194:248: 37.8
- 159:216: 42.9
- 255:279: 45.2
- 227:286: 42.7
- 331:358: 44.8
